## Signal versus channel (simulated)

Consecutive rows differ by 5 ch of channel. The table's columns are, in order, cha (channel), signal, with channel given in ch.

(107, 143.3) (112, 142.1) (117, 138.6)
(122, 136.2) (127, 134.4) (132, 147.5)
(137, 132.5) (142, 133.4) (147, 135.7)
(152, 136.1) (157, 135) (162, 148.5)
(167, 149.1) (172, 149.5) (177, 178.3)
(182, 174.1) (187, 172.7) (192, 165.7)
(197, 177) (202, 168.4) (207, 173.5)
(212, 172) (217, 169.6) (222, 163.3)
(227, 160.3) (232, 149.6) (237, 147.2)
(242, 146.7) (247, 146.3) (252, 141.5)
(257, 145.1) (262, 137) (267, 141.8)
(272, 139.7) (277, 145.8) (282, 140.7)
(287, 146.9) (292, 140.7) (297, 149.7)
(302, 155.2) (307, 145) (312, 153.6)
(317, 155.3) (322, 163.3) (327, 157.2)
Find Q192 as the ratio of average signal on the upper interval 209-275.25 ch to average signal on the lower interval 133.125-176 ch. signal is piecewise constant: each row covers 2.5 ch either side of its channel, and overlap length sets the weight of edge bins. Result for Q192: 1.07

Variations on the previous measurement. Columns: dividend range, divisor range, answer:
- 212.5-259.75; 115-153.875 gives 1.12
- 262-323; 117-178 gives 1.04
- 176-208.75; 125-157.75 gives 1.26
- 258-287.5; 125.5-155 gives 1.04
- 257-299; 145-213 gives 0.90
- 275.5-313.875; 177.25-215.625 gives 0.85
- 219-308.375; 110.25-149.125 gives 1.07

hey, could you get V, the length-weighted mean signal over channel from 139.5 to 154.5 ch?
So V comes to 135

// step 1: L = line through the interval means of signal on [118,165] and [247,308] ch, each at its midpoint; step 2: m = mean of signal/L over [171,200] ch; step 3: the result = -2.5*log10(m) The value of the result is -0.22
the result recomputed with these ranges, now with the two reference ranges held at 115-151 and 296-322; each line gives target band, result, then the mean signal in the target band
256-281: 0.06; 142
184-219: -0.20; 171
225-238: -0.05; 153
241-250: 0.01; 146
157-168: -0.05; 146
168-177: -0.12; 157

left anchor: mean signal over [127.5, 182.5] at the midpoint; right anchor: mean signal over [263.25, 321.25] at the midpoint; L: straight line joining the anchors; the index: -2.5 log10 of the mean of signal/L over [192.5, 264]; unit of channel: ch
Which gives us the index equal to -0.078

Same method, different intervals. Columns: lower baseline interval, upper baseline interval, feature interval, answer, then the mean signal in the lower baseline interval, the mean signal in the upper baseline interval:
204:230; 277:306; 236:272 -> 0.10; 167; 146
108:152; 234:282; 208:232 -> -0.17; 138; 143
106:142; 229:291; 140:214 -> -0.12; 139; 144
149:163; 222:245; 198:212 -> -0.17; 139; 152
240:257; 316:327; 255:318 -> 0.05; 145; 159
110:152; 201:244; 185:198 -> -0.12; 137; 161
